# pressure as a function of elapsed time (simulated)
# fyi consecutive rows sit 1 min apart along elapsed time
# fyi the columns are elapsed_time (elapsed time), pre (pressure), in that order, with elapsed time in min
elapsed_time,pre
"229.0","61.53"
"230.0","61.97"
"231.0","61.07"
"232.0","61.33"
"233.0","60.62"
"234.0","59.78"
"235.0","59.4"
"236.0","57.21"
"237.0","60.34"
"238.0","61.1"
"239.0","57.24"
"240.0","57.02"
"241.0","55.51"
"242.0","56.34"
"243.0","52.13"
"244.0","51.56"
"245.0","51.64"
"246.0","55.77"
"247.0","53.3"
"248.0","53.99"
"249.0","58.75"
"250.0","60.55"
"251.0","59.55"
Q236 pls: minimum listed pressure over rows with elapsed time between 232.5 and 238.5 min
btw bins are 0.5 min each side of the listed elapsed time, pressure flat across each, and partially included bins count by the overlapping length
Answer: 57.21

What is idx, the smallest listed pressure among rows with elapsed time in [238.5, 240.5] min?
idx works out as 57.02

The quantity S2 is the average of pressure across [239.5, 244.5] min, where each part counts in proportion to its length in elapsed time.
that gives 54.5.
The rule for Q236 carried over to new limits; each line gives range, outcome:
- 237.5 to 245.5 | 51.56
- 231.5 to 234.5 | 59.78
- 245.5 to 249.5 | 53.3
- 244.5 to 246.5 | 51.64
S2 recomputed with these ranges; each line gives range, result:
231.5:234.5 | 60.6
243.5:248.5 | 53.3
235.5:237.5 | 58.8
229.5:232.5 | 61.5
